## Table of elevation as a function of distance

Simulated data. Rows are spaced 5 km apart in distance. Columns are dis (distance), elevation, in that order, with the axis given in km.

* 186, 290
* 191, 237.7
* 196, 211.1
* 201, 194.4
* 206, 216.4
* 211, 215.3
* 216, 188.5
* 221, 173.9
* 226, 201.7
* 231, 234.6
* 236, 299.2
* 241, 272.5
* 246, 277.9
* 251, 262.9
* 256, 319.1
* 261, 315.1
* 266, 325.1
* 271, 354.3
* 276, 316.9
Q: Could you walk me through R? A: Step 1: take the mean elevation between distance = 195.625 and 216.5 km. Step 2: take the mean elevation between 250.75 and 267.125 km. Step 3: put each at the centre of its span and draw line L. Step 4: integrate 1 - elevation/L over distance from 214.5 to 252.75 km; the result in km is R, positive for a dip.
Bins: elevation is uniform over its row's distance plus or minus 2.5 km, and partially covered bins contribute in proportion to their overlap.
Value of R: 3.2 km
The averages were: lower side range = 206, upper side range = 310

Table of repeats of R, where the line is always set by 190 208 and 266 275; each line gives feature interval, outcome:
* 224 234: 1.6 km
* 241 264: 1.2 km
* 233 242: -0.1 km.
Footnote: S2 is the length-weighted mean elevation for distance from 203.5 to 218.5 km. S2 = 207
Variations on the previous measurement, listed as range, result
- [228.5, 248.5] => 271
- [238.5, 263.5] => 290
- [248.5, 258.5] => 291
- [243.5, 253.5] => 270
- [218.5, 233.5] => 203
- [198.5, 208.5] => 205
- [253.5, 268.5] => 320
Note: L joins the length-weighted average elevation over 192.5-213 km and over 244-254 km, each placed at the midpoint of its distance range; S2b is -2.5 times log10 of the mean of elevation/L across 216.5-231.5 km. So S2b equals 0.210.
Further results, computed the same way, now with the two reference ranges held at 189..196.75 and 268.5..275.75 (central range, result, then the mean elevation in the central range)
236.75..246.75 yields 0.07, 279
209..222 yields 0.32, 194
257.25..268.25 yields 0.03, 320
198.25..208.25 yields 0.18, 205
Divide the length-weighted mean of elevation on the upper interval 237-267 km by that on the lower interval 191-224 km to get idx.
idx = 1.45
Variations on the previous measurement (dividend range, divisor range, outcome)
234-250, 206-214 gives 1.31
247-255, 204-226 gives 1.39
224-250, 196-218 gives 1.26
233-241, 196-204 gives 1.43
